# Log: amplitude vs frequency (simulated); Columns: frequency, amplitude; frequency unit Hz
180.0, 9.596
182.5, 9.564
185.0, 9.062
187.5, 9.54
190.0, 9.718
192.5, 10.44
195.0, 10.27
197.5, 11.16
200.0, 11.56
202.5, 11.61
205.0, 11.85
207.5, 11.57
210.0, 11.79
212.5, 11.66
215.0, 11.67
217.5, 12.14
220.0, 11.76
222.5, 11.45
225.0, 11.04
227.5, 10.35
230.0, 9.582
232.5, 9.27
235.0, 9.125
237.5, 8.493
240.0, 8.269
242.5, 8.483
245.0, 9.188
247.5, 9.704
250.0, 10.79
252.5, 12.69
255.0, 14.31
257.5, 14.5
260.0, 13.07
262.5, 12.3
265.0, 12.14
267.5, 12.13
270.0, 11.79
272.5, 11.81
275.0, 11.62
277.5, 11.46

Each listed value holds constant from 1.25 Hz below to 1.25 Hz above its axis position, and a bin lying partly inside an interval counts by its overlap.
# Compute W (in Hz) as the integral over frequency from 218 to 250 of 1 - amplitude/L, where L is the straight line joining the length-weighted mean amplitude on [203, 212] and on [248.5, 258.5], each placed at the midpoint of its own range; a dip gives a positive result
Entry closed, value 6.7 Hz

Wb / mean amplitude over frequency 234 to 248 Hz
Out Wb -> 8.83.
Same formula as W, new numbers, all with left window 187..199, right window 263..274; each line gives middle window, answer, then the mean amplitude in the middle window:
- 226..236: 1.36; 9.63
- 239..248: 2.02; 8.86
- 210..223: -1.13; 11.8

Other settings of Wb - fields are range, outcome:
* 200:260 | 11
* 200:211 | 11.7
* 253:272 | 12.8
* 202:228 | 11.6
